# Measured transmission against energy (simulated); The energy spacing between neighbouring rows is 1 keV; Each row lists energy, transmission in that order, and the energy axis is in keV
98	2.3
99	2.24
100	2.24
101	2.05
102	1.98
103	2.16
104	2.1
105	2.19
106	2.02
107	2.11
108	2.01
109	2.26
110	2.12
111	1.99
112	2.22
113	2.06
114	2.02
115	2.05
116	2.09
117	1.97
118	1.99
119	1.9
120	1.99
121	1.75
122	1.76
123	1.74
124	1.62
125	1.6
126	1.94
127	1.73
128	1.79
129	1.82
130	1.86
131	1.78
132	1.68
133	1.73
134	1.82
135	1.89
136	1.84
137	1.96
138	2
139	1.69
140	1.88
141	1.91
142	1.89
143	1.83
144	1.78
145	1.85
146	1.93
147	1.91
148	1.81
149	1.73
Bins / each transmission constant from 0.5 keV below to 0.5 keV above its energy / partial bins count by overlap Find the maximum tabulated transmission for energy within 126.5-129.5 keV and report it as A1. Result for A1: 1.82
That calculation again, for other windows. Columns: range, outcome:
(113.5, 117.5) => 2.09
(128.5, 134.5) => 1.86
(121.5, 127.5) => 1.94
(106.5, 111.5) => 2.26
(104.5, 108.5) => 2.19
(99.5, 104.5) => 2.24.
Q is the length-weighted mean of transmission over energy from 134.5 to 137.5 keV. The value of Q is 1.9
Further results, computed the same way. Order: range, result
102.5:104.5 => 2.13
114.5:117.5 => 2.04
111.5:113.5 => 2.14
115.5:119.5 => 1.99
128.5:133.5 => 1.77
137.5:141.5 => 1.87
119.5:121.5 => 1.87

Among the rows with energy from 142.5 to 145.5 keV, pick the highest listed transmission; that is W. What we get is 1.85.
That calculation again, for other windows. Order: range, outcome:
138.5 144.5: 1.91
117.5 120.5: 1.99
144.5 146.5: 1.93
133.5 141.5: 2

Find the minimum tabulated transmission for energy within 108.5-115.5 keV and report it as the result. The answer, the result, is 1.99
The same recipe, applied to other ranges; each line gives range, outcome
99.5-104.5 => 1.98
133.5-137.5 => 1.82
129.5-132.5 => 1.68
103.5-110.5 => 2.01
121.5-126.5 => 1.6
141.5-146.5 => 1.78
